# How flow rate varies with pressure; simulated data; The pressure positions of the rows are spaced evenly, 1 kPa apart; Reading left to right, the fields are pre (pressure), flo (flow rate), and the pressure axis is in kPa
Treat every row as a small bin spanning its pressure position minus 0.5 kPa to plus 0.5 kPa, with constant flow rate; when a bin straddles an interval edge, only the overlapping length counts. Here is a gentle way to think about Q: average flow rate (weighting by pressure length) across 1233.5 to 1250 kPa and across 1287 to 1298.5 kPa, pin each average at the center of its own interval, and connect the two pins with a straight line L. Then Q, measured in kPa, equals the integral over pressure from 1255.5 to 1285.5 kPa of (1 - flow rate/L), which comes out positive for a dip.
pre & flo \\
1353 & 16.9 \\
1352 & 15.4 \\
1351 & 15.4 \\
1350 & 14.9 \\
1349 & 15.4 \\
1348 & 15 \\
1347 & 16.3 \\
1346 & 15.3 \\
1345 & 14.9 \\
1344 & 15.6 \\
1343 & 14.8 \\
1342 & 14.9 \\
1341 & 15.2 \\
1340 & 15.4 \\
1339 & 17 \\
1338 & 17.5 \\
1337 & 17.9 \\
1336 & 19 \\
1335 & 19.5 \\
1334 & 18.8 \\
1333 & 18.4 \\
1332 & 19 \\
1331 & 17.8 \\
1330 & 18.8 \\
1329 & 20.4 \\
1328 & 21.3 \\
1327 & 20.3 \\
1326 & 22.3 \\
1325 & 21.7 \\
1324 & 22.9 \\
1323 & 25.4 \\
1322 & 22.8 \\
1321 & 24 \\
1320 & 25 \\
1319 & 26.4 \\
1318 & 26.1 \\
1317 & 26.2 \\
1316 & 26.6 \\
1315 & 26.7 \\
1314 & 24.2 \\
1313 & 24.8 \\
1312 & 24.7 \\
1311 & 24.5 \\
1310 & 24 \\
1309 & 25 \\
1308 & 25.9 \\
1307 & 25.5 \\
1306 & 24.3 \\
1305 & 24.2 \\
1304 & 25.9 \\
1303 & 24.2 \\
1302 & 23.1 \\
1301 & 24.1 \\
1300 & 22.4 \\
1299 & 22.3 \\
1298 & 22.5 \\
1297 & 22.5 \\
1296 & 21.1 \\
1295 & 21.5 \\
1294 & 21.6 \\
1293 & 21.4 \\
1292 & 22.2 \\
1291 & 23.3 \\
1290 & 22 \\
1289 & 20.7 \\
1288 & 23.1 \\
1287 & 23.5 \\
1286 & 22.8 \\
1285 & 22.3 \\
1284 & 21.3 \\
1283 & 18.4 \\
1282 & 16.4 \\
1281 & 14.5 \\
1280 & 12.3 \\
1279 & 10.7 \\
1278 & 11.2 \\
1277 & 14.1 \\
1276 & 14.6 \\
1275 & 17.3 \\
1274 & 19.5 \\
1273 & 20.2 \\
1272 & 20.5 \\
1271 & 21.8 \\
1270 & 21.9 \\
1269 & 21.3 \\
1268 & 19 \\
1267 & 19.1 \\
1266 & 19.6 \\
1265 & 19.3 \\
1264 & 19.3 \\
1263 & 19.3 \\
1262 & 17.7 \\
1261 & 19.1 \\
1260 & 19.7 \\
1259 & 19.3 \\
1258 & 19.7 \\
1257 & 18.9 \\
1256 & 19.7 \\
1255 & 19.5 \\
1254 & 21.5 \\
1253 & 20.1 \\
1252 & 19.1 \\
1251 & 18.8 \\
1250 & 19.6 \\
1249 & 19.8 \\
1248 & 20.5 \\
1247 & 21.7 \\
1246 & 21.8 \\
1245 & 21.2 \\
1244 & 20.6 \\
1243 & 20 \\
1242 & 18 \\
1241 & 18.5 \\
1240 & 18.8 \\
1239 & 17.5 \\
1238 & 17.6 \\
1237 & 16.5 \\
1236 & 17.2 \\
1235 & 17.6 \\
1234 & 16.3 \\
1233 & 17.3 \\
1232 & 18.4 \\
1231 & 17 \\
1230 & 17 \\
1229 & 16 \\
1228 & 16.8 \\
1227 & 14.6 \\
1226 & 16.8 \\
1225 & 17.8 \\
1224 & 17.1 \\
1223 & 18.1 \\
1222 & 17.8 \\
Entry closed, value 3.50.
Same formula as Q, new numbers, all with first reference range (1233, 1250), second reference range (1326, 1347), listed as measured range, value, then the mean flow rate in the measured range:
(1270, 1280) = 0.98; 16.7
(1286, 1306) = -4.99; 22.8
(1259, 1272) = -0.80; 19.8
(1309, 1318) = -3.64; 25.2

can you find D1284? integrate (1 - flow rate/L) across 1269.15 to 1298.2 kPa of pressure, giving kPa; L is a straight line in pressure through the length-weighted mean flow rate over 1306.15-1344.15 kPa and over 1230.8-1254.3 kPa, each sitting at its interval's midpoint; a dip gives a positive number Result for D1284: 1.2 kPa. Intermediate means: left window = 19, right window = 21.6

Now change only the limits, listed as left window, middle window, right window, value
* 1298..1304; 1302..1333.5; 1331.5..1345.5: -4.6 kPa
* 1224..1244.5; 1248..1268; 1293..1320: 0.2 kPa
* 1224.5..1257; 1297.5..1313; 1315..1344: -3.2 kPa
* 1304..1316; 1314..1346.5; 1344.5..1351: -0.6 kPa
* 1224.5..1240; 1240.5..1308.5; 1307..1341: -3.3 kPa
